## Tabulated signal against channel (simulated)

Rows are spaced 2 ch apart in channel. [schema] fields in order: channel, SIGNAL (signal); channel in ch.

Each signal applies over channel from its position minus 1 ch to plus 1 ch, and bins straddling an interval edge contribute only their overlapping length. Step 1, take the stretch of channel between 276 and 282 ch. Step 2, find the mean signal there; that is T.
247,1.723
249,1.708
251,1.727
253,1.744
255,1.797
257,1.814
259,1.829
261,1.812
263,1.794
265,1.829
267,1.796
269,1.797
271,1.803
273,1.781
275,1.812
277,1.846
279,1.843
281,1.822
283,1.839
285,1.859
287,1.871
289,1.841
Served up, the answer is 1.84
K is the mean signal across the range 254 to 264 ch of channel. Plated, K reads 1.81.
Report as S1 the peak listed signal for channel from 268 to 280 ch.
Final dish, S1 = 1.846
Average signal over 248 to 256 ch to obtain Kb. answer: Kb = 1.74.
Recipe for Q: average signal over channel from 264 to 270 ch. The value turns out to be 1.81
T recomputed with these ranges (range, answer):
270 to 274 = 1.79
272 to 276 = 1.8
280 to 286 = 1.84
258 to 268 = 1.81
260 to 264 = 1.8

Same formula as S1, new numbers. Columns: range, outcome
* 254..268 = 1.829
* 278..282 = 1.843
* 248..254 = 1.744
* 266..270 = 1.797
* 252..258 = 1.814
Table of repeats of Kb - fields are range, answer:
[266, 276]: 1.8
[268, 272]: 1.8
